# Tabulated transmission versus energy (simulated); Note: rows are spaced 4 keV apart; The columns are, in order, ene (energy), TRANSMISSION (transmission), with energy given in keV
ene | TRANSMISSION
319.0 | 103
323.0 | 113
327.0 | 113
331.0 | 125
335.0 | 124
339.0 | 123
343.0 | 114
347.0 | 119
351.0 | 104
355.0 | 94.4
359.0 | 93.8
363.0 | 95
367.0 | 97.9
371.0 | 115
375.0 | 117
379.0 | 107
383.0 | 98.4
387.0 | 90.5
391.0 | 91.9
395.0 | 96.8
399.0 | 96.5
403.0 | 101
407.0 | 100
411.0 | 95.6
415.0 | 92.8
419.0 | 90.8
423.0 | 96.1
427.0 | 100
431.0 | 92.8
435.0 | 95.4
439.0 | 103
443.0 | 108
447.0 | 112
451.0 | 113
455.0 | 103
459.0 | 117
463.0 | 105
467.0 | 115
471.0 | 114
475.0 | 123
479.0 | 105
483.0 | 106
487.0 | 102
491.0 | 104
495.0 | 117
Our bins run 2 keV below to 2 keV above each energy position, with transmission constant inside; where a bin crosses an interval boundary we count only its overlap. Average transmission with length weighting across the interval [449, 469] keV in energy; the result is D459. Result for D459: 111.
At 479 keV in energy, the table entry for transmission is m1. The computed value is 105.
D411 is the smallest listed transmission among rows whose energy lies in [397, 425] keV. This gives 90.8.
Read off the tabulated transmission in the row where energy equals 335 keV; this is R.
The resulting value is 124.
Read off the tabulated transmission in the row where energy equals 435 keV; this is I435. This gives 95.4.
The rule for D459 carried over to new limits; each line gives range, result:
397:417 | 97.2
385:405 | 95.3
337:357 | 111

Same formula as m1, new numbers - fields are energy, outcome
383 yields 98.4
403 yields 101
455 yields 103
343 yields 114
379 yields 107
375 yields 117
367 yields 97.9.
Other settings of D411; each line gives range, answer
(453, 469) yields 103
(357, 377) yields 93.8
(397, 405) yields 96.5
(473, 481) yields 105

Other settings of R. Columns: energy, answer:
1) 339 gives 123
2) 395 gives 96.8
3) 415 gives 92.8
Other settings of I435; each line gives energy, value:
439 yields 103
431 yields 92.8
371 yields 115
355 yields 94.4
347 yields 119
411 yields 95.6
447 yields 112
